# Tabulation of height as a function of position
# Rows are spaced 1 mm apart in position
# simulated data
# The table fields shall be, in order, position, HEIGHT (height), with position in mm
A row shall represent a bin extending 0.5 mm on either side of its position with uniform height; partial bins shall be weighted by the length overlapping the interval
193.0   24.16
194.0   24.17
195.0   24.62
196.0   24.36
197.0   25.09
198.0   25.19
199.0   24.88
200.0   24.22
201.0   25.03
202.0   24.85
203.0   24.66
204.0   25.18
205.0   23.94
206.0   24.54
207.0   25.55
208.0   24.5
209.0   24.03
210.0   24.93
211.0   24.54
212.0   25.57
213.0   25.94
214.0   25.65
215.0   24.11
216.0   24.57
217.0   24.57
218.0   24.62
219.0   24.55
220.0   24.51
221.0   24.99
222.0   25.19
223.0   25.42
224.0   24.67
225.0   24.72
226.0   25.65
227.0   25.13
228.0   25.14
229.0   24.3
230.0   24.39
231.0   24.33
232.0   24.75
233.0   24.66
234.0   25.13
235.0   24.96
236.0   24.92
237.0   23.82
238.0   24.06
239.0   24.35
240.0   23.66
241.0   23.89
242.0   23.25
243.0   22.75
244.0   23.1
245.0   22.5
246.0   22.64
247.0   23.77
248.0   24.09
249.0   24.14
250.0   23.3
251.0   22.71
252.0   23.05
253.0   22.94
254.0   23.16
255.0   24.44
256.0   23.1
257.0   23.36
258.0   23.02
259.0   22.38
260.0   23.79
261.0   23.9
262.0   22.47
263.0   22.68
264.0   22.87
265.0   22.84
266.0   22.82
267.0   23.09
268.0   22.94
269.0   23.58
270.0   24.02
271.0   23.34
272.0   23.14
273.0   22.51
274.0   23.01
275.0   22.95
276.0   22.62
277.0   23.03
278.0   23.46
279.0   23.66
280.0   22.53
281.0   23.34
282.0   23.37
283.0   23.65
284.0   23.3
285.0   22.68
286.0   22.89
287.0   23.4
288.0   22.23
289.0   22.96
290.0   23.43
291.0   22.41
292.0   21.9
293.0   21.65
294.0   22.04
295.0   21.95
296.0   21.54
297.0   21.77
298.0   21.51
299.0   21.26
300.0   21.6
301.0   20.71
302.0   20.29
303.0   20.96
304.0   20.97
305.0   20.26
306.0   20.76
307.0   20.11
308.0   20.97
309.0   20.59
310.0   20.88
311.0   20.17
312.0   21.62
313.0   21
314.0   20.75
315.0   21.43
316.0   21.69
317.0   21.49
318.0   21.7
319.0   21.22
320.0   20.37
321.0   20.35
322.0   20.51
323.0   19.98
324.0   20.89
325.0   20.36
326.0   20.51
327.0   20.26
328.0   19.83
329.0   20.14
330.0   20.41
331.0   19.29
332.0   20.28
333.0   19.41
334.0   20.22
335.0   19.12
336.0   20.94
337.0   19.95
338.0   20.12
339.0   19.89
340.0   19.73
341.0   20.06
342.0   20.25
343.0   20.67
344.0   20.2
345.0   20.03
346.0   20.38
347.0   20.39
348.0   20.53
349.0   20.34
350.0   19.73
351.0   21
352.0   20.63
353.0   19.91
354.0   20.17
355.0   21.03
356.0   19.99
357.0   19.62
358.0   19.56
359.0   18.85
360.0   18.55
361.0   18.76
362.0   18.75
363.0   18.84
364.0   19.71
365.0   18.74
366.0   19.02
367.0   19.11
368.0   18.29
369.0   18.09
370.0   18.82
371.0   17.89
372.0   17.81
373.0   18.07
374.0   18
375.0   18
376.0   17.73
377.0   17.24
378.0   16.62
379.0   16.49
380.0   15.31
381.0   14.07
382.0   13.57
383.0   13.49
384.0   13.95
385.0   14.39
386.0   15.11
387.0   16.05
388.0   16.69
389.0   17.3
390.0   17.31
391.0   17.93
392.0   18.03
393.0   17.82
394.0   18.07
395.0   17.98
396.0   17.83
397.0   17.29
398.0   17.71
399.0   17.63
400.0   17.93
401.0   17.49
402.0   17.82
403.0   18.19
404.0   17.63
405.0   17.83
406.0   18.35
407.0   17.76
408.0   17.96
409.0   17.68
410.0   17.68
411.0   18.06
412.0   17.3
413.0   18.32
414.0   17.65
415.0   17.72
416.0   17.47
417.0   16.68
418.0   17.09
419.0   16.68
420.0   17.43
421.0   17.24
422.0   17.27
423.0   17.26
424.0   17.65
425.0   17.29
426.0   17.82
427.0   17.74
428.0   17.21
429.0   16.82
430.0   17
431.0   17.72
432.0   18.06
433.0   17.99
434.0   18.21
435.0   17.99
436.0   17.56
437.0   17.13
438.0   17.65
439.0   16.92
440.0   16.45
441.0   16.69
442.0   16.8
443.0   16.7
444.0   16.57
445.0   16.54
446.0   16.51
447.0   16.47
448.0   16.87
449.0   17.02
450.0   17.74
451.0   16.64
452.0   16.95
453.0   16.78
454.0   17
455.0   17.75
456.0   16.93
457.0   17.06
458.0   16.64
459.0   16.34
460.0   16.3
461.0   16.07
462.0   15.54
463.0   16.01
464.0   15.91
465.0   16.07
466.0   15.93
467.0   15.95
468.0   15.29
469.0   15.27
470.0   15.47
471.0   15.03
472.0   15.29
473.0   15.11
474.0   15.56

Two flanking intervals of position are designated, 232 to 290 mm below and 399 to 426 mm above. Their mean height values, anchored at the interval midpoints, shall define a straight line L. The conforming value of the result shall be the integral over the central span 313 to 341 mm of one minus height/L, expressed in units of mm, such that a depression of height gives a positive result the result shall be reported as 0.6 mm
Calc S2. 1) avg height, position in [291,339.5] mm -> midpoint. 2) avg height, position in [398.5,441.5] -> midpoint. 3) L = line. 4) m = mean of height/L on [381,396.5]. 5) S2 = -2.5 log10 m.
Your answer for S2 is 0.14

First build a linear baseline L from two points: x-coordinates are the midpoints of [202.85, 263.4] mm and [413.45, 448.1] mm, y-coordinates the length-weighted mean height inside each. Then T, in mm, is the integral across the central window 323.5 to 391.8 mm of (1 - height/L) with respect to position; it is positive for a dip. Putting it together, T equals 3.77 mm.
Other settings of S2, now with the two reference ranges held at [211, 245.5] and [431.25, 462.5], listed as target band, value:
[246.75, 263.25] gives 0.01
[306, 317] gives 0.04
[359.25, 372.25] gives 0.06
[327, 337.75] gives 0.05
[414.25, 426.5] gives 0.04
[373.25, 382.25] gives 0.18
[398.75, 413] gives 0.03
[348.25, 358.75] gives 0.00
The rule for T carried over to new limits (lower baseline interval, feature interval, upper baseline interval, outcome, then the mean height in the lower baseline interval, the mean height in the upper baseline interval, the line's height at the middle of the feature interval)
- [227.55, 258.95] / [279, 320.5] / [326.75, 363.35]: -0.11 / 23.8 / 19.9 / 21.6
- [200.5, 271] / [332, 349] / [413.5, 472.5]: 0.25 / 24.1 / 16.8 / 20.4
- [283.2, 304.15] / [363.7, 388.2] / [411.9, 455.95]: 3.01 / 22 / 17.2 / 19.2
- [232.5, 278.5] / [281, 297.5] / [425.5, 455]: -0.25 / 23.4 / 17.2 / 22.3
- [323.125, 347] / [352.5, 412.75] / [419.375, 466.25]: 3.31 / 20.1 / 17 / 18.7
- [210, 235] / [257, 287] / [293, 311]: -0.82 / 24.9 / 21.1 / 22.5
